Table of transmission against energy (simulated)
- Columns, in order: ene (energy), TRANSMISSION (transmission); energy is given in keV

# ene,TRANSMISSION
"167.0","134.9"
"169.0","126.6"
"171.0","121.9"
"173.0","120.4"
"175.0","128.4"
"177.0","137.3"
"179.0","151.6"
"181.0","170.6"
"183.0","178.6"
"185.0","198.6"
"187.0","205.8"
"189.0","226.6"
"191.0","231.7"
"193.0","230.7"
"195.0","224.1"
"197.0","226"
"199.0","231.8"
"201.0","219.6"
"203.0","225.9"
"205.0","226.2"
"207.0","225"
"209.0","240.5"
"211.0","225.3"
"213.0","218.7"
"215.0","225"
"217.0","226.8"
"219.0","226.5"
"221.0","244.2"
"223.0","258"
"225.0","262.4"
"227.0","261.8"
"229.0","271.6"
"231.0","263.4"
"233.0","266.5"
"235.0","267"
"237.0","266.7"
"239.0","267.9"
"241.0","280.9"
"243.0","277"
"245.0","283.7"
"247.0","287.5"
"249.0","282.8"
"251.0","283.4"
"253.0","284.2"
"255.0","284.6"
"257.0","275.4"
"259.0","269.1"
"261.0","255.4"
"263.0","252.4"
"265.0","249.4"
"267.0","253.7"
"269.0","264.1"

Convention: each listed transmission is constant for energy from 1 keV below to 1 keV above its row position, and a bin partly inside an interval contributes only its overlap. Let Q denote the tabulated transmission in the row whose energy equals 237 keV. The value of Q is 266.7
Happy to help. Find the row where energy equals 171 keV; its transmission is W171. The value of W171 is 121.9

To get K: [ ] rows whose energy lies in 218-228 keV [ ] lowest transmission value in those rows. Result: 226.5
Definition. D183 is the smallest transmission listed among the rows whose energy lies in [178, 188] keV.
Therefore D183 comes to 151.6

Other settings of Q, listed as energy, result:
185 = 198.6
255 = 284.6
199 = 231.8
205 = 226.2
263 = 252.4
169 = 126.6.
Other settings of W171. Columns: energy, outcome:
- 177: 137.3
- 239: 267.9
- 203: 225.9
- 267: 253.7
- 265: 249.4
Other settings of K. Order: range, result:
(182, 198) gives 178.6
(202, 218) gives 218.7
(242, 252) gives 277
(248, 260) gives 269.1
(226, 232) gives 261.8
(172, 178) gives 120.4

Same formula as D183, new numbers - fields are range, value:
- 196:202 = 219.6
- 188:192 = 226.6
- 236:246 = 266.7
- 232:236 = 266.5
